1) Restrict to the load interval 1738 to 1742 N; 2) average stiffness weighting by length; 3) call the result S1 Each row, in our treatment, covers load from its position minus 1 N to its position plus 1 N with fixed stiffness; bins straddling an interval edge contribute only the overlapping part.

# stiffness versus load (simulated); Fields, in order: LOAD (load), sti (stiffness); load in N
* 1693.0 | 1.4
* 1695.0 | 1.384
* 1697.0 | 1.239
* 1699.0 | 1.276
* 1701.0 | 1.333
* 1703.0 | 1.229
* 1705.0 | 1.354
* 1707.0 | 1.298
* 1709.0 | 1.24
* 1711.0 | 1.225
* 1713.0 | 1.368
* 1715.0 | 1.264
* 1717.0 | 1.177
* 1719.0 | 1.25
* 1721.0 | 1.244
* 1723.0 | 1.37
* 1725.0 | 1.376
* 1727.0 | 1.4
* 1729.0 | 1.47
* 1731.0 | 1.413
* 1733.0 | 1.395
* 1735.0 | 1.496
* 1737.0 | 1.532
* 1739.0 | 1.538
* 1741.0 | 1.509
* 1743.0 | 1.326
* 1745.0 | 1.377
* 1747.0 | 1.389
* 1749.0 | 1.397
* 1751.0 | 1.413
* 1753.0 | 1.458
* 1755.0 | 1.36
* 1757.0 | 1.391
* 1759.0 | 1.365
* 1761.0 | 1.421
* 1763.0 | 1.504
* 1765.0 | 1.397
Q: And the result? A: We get 1.52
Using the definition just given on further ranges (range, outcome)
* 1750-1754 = 1.44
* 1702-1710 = 1.28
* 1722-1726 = 1.37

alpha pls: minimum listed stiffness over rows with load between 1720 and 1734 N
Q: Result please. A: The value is 1.244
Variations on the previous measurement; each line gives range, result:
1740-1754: 1.326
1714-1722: 1.177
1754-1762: 1.36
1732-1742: 1.395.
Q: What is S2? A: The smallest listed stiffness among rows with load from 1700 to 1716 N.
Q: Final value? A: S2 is 1.225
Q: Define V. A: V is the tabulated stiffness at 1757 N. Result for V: 1.391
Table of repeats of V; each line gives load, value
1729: 1.47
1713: 1.368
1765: 1.397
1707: 1.298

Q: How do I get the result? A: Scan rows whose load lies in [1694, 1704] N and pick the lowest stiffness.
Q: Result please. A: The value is 1.229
